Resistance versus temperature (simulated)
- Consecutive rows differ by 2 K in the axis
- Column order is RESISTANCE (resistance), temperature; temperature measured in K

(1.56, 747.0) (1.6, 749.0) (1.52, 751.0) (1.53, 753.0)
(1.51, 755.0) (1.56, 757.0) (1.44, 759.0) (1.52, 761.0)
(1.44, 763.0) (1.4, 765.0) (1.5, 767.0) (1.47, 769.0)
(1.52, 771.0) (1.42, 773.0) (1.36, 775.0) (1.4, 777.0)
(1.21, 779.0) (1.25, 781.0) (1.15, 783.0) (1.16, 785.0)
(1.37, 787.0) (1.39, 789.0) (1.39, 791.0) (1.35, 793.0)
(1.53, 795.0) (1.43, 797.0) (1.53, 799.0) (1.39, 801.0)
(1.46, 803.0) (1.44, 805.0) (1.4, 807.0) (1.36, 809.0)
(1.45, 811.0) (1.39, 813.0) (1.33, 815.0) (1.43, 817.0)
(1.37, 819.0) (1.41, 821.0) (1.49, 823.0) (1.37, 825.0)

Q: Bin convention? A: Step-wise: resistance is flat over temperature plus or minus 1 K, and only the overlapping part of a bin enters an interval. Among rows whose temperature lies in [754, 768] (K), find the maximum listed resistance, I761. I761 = 1.56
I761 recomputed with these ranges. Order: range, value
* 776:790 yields 1.4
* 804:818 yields 1.45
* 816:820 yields 1.43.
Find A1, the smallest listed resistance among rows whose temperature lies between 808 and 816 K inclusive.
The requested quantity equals 1.33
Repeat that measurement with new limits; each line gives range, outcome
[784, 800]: 1.16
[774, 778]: 1.36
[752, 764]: 1.44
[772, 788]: 1.15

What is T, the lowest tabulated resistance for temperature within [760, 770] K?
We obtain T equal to 1.4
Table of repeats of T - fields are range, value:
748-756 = 1.51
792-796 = 1.35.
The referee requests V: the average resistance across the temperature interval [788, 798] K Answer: 1.42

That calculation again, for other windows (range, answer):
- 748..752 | 1.56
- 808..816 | 1.38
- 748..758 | 1.54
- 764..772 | 1.47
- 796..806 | 1.45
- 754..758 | 1.54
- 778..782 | 1.23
